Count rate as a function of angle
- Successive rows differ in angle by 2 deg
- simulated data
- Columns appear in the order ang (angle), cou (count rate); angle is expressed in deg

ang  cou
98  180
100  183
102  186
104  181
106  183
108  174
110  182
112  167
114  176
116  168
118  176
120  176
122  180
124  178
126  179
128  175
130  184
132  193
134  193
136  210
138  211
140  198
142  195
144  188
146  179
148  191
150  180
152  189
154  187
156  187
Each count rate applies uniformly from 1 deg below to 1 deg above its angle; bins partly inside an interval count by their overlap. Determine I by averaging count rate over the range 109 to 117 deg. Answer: 173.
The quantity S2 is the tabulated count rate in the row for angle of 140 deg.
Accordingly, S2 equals 198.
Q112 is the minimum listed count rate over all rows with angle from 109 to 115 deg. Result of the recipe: 167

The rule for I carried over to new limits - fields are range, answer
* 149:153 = 184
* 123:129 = 177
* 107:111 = 178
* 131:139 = 202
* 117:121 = 176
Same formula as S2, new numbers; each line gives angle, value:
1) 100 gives 183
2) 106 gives 183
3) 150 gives 180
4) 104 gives 181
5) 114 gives 176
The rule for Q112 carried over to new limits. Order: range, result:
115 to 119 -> 168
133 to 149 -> 179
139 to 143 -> 195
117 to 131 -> 175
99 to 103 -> 183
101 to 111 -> 174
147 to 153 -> 180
